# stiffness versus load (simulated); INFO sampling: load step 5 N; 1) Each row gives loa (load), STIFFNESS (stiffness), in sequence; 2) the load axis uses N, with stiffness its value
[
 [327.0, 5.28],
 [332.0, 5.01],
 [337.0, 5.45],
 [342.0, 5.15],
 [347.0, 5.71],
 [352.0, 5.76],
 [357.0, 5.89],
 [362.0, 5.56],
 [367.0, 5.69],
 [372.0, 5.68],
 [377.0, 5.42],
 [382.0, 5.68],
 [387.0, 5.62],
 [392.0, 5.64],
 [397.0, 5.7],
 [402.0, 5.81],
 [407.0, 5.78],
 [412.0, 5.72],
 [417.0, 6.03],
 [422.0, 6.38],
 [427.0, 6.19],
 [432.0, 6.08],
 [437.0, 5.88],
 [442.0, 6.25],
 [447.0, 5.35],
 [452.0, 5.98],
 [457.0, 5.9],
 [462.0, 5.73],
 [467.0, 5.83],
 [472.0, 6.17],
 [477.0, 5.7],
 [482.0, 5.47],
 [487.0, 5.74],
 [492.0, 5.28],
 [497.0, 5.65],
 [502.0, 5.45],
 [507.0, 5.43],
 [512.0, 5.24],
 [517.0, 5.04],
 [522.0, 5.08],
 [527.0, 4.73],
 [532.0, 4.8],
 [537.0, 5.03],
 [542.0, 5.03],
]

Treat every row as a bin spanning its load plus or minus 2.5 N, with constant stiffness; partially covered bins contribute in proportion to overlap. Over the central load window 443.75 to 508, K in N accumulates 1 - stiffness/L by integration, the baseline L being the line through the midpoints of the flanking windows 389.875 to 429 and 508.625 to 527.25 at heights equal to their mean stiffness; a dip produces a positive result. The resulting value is -3.4 N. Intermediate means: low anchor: 5.91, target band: 5.68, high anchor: 5.08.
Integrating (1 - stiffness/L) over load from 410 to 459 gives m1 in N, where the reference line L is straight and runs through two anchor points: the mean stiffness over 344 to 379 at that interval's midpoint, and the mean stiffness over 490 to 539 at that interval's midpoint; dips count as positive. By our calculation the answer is -4.9 N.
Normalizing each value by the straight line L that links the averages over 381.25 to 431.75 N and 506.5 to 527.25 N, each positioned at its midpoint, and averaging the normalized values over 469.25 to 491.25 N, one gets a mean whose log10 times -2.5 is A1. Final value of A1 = -0.07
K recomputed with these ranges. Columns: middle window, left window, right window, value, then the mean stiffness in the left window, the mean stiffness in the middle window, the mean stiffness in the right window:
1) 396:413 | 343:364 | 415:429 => 0.9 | 5.69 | 5.76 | 6.21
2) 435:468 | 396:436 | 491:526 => -0.8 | 5.97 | 5.85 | 5.29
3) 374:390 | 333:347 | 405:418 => 0.1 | 5.34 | 5.58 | 5.82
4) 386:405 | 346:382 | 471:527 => -0.3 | 5.67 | 5.7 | 5.43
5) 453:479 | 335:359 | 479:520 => -2.0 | 5.59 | 5.88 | 5.41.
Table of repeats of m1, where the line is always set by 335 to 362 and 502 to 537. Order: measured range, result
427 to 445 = -2.5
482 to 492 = -0.7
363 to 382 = -0.3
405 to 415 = -0.7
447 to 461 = -1.4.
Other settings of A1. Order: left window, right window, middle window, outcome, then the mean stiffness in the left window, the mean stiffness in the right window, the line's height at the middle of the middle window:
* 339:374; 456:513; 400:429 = -0.066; 5.63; 5.64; 5.63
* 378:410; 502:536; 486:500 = -0.066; 5.69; 5.08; 5.21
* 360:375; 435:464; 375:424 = -0.010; 5.64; 5.85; 5.72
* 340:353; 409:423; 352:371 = -0.017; 5.53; 6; 5.63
